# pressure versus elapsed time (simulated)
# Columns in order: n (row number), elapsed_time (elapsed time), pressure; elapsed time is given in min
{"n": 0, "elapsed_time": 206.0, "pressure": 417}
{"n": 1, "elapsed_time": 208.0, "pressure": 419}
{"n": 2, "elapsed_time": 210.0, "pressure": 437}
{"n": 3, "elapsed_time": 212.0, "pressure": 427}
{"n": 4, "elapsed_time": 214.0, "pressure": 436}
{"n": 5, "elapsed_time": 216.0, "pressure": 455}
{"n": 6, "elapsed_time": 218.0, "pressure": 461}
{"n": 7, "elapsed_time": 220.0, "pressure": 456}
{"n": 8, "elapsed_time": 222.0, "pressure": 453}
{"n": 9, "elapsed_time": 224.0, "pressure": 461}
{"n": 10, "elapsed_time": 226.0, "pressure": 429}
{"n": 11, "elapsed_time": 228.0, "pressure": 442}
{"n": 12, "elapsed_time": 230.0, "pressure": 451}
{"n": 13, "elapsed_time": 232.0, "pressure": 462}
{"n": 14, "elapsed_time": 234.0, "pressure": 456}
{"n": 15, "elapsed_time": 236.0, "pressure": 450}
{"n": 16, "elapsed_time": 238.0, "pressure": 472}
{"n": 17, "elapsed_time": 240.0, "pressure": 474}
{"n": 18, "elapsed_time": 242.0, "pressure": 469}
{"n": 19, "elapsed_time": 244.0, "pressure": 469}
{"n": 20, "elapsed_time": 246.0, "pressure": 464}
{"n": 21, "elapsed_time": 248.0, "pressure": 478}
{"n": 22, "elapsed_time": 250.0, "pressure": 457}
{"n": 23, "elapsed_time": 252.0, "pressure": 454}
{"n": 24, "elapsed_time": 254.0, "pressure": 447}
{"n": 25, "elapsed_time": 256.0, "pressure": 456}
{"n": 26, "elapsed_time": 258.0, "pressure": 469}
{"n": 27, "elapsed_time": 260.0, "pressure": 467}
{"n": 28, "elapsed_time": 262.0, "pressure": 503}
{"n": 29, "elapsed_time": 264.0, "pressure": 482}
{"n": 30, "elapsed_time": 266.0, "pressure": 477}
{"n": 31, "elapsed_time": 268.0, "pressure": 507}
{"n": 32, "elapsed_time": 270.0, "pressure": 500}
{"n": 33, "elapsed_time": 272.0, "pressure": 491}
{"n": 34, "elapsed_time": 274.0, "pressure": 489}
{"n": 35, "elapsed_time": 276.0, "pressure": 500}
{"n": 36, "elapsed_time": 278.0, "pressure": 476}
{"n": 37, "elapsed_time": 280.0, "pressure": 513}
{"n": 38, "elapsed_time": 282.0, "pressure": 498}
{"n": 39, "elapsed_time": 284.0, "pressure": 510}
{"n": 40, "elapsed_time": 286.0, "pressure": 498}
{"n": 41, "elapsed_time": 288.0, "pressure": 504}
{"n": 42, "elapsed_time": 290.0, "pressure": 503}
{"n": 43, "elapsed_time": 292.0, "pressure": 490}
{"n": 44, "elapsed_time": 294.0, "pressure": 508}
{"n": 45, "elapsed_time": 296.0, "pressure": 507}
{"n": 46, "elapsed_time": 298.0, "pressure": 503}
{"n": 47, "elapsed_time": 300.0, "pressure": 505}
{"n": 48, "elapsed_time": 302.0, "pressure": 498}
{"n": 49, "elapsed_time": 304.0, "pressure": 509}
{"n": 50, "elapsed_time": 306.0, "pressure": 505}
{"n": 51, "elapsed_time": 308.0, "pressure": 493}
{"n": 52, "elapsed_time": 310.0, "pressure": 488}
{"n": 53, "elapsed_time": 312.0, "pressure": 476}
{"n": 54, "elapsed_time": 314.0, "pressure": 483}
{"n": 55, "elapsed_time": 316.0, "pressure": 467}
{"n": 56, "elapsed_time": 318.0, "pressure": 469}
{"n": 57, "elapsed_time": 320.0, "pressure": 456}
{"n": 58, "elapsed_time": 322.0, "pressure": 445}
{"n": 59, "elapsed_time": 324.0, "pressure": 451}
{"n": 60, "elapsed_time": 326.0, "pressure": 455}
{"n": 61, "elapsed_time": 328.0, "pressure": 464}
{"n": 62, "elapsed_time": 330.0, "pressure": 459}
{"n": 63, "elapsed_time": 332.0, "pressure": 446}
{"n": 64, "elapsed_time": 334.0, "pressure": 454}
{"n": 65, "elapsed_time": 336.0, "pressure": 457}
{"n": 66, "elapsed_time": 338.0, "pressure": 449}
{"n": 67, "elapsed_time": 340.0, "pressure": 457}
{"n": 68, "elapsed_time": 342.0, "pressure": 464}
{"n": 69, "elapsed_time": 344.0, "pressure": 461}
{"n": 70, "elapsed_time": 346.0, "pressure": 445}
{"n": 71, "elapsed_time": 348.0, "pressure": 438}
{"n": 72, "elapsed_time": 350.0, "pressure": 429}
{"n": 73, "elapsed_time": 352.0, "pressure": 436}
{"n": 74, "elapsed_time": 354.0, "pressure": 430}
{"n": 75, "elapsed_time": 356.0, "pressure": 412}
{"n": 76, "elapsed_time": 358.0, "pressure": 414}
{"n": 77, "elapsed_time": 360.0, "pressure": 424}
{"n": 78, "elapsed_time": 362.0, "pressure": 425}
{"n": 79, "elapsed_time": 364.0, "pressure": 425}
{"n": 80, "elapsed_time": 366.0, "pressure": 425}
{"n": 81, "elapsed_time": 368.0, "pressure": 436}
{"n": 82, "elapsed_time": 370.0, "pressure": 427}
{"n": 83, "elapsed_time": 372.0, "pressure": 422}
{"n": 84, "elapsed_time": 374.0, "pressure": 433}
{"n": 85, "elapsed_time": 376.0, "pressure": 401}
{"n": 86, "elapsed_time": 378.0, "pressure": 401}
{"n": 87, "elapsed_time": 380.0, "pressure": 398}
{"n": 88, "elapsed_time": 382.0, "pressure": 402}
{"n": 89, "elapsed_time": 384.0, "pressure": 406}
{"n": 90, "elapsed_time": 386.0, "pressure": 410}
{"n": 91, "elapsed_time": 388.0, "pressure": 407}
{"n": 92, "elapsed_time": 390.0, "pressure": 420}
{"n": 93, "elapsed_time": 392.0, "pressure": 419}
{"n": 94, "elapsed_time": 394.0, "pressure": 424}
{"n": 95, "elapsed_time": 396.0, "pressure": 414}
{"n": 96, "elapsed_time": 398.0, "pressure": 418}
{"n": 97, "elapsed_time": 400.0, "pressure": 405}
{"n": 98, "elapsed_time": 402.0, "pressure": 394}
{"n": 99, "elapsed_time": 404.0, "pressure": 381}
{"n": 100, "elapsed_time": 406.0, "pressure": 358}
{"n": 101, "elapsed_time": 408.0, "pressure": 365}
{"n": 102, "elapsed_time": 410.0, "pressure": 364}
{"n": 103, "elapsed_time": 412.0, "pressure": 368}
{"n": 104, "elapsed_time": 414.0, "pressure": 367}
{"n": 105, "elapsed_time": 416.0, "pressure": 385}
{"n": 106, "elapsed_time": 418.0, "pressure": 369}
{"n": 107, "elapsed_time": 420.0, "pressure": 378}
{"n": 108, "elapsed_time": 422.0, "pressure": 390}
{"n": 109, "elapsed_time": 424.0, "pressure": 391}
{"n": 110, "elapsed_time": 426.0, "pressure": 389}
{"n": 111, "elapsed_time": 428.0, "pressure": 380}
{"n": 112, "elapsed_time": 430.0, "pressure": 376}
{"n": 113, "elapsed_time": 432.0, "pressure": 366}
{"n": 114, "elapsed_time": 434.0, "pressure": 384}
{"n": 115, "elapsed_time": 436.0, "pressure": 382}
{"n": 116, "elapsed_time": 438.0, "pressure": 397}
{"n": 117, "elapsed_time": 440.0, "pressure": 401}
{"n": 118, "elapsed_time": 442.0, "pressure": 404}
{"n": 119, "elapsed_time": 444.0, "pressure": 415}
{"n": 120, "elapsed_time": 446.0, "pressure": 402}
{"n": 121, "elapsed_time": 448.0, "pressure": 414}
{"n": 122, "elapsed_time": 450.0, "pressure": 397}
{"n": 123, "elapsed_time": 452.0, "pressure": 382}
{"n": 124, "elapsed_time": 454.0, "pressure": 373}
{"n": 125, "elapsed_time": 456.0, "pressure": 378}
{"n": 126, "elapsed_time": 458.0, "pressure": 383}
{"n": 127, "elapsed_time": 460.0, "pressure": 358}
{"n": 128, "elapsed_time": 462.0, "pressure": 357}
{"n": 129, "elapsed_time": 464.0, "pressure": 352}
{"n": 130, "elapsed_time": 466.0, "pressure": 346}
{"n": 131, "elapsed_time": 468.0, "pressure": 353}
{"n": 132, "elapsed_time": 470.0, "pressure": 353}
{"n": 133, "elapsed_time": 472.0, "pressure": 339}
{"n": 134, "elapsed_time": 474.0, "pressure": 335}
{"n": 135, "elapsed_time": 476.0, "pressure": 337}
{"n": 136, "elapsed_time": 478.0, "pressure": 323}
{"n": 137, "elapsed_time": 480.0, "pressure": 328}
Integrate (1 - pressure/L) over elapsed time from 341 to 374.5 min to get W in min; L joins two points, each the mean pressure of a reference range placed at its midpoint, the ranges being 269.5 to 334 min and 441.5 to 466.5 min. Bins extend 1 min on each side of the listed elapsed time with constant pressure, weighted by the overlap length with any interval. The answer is 1.2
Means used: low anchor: 486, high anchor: 382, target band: 432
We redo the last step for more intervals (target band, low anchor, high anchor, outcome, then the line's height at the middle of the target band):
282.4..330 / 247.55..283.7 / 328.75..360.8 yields -2.5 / 462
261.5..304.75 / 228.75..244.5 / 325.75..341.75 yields -3.7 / 459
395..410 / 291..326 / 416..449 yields 0.9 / 413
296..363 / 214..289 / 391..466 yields -4.0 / 434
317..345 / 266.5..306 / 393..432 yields 0.2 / 459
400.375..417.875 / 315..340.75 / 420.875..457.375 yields 1.5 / 408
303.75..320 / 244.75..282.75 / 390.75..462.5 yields -1.1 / 453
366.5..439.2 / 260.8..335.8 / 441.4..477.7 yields 2.7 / 410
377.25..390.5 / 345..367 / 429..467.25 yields 0.3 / 414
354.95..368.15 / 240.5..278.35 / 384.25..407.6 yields 0.0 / 422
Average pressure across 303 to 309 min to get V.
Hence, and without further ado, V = 502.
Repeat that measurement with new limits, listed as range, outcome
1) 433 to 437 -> 383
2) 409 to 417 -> 371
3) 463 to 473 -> 349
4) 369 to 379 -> 417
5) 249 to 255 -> 453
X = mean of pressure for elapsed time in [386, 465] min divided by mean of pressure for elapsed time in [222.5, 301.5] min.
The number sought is 0.81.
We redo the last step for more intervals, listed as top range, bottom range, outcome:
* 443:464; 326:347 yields 0.84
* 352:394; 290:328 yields 0.86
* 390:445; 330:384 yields 0.90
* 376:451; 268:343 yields 0.81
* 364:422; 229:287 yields 0.84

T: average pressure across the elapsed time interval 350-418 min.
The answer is 406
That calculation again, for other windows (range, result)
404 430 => 376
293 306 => 505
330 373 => 437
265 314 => 498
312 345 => 459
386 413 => 396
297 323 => 484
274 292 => 499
